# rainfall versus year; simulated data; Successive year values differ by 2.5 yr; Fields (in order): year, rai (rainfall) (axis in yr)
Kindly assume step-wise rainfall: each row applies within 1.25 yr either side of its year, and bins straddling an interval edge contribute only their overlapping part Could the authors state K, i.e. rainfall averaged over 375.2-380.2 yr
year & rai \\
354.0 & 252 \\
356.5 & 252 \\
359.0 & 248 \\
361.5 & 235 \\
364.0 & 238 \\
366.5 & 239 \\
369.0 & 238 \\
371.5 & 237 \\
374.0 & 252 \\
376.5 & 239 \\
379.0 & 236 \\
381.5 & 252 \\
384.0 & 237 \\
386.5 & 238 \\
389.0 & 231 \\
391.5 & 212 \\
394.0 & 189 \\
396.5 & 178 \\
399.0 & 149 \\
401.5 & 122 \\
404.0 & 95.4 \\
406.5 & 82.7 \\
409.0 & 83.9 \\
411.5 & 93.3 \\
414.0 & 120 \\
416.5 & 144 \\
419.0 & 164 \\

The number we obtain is 238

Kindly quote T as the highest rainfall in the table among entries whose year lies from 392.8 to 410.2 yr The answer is 189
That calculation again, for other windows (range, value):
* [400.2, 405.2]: 122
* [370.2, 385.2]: 252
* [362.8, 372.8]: 239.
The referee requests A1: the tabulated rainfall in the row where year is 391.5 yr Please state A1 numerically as 212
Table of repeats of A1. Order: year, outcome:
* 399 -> 149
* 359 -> 248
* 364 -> 238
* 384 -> 237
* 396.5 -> 178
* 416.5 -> 144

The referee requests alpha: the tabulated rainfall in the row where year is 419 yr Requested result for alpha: 164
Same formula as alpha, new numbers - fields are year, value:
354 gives 252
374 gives 252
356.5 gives 252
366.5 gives 239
